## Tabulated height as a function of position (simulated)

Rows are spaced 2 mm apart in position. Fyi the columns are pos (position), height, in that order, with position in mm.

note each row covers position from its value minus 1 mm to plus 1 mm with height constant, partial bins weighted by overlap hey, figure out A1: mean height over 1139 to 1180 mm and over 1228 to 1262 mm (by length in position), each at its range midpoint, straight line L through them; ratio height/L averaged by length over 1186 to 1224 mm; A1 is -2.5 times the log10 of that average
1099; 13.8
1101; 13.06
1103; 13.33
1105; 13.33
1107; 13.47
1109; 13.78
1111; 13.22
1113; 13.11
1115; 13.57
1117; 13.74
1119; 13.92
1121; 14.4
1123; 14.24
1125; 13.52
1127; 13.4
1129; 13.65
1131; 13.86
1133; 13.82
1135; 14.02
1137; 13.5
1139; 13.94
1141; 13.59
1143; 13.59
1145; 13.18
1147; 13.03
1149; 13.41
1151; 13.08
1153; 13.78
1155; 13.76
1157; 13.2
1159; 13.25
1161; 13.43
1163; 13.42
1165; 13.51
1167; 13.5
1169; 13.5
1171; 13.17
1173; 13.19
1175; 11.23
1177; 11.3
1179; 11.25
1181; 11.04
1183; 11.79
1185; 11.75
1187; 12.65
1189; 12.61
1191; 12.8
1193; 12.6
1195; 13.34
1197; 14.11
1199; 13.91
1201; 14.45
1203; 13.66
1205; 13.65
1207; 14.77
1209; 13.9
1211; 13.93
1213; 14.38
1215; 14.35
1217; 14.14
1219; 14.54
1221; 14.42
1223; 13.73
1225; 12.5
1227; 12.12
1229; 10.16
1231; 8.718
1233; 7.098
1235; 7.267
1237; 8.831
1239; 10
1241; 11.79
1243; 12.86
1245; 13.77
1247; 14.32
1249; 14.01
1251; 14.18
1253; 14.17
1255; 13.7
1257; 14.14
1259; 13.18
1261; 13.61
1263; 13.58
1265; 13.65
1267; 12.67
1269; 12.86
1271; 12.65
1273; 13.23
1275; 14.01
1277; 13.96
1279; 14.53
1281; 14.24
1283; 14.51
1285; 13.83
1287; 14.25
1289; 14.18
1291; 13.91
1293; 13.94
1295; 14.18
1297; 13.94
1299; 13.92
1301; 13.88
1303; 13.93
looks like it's -0.112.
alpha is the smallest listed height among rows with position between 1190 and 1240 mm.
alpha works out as 7.098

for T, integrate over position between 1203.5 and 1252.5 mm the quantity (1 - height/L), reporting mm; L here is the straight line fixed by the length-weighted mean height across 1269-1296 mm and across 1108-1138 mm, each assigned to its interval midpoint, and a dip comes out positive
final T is 4.7 mm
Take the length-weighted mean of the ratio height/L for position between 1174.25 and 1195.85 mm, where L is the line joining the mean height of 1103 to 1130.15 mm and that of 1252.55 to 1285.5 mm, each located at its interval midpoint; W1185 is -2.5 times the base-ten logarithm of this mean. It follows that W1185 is 0.14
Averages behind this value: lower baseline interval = 13.6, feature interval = 12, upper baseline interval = 13.7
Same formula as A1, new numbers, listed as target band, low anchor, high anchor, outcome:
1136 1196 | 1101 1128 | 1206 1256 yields 0.02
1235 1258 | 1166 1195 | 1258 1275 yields 0.03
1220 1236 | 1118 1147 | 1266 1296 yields 0.27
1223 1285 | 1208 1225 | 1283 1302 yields 0.12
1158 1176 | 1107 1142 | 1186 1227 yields 0.05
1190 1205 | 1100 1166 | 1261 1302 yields 0.01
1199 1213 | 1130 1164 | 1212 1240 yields -0.17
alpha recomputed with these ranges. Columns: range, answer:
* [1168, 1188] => 11.04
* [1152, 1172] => 13.17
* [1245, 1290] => 12.65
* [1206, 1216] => 13.9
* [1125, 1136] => 13.4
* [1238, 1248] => 10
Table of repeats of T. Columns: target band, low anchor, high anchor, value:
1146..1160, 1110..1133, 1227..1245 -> -0.8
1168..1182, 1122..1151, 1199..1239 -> 1.0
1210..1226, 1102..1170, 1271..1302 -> -0.2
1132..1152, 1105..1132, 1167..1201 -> -0.3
